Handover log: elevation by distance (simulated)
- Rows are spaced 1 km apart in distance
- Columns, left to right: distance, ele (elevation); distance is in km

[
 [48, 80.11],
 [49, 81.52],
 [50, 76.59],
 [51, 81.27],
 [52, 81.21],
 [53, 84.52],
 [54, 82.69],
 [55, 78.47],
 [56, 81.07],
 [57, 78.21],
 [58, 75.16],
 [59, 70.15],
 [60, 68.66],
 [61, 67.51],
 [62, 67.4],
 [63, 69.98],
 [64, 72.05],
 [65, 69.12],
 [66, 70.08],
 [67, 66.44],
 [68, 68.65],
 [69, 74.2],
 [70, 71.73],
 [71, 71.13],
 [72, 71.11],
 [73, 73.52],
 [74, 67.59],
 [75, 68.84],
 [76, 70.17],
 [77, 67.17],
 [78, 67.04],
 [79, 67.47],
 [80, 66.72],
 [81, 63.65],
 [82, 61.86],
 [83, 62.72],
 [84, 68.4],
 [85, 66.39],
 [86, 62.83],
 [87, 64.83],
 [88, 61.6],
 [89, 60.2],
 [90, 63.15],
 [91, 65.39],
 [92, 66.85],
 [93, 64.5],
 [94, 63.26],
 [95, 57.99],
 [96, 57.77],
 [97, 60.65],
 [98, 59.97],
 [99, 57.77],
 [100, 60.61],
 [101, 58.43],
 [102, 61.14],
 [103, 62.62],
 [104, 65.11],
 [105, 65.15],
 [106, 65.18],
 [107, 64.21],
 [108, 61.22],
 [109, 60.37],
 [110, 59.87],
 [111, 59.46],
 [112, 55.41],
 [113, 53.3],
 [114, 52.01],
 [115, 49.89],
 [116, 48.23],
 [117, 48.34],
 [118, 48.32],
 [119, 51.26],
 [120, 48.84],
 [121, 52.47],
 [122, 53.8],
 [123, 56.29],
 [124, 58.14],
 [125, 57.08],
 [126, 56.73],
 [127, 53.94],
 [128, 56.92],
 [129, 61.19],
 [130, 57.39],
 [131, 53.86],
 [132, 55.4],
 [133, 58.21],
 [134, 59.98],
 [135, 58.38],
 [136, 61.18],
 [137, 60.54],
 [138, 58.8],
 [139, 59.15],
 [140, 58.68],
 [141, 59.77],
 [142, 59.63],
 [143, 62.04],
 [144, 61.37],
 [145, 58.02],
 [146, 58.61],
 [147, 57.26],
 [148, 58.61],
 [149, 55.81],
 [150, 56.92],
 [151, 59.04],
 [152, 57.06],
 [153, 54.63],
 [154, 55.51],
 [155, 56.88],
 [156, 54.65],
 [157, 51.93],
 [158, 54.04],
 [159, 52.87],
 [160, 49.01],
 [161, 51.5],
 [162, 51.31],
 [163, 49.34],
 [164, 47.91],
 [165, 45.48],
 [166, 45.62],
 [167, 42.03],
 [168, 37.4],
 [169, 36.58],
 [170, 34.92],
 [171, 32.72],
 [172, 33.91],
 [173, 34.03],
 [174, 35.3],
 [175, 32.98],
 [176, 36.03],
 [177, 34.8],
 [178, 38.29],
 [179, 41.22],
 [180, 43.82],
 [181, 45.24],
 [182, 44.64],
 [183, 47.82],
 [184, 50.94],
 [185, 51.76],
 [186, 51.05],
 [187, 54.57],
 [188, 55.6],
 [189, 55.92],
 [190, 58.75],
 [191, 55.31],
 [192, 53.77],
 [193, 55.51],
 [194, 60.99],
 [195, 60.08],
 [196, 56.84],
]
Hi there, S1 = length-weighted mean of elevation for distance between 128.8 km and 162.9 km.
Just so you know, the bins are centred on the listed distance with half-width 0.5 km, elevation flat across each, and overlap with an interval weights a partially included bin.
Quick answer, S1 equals 56.9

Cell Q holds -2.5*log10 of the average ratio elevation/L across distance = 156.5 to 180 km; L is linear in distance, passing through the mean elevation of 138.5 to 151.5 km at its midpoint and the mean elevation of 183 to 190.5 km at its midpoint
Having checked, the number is 0.31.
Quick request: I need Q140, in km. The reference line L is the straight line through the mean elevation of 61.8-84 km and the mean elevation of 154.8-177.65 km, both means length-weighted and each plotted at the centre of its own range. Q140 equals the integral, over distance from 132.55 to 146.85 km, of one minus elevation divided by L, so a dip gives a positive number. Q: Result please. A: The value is -2.6 km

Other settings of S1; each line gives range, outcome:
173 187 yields 42.7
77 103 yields 62.9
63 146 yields 61.3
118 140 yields 56.5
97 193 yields 53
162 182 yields 39.8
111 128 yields 53.1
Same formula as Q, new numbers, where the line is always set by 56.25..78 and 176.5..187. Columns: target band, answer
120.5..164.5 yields -0.05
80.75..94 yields 0.03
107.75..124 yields 0.12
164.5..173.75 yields 0.26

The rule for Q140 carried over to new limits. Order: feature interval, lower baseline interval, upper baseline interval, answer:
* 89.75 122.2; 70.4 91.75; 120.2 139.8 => 1.84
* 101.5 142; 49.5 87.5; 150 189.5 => 0.53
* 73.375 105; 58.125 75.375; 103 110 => 1.19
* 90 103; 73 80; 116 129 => 0.13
